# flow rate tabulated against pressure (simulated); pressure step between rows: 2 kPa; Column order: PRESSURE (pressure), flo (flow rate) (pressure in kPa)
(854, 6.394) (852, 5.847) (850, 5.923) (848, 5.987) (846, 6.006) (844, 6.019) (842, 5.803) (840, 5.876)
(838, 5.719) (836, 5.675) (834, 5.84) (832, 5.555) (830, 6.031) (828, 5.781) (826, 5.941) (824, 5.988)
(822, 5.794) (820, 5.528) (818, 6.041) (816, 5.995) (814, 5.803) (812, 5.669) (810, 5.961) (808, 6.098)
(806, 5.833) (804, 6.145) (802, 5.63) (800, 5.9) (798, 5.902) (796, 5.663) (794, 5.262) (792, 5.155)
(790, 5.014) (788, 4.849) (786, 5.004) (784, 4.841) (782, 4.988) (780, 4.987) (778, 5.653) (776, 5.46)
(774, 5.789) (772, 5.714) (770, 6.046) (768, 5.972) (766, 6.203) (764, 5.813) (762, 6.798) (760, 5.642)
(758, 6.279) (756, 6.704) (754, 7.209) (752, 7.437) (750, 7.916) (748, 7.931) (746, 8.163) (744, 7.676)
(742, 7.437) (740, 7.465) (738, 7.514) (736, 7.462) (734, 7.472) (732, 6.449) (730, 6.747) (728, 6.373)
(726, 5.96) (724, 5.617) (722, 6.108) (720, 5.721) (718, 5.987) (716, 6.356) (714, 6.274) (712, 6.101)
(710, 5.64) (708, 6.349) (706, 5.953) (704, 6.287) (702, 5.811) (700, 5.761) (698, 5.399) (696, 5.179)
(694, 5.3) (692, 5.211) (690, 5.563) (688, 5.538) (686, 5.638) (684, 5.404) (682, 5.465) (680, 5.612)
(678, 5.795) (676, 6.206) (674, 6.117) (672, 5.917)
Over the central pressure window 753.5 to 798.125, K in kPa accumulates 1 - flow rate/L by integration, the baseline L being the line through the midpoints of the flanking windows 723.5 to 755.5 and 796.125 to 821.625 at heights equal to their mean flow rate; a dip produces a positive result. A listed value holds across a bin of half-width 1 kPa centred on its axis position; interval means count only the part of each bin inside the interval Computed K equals 5.74 kPa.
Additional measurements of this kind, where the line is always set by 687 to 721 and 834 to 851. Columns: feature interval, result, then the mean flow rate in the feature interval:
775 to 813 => 2.4 kPa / 5.47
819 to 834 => 0.2 kPa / 5.81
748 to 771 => -3.1 kPa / 6.61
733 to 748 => -4.7 kPa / 7.62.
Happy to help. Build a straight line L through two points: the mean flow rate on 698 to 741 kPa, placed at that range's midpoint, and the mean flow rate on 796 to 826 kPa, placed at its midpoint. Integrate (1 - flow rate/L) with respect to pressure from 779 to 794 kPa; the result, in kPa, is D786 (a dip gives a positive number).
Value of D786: 2.5 kPa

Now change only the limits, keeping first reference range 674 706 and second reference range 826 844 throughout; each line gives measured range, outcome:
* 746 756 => -3.3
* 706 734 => -2.5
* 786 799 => 1.1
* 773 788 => 1.4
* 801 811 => -0.3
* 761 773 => -0.8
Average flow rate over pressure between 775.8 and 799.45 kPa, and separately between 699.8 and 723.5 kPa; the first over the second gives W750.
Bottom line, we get 0.87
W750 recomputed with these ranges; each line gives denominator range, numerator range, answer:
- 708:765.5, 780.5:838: 0.84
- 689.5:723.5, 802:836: 1.01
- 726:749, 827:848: 0.80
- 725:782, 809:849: 0.88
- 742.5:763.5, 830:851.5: 0.82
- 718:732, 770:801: 0.88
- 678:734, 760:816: 0.96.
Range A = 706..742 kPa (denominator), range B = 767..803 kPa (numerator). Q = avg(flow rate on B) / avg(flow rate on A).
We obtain 0.84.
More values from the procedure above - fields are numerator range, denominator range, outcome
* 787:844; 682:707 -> 1.03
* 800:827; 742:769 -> 0.85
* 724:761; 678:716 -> 1.24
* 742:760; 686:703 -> 1.34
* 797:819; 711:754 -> 0.86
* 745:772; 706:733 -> 1.10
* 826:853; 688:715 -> 1.02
